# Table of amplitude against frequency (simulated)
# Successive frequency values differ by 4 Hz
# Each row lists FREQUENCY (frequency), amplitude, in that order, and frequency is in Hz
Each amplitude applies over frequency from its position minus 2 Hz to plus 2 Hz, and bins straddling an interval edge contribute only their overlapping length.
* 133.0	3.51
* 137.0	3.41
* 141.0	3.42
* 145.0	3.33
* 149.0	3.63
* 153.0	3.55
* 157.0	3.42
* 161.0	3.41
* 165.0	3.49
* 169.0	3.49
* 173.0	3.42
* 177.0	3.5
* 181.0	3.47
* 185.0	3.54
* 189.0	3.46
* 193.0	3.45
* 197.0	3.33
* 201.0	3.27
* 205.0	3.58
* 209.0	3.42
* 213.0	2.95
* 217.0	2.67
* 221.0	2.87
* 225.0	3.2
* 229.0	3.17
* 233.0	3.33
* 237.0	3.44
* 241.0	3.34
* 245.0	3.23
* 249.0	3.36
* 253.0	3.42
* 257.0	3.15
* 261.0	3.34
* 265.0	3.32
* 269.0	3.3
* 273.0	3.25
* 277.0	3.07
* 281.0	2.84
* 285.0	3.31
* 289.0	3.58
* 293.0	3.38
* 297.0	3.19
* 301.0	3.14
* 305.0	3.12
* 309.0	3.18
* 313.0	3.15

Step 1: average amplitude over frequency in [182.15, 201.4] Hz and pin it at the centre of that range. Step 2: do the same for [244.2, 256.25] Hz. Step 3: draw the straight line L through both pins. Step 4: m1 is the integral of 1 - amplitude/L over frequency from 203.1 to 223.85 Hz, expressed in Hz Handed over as 1.8 Hz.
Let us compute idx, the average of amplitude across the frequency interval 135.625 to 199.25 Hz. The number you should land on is 3.46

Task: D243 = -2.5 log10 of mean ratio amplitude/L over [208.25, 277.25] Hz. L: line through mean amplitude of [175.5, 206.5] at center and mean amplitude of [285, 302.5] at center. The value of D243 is 0.057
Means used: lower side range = 3.45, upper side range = 3.33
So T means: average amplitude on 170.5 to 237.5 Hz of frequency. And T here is 3.3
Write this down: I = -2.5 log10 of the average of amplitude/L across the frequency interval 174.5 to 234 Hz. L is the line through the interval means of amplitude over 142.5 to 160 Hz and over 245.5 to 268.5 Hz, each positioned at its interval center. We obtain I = 0.037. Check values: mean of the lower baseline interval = 3.48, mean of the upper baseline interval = 3.31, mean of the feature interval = 3.28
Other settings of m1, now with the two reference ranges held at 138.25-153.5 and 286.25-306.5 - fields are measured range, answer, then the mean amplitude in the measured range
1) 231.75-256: 0.04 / 3.35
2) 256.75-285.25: 1.07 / 3.19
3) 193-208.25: 0.01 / 3.4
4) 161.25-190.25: -0.36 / 3.48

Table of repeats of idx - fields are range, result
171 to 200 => 3.45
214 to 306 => 3.22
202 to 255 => 3.23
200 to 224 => 3.12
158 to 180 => 3.46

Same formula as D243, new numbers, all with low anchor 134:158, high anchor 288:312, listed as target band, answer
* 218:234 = 0.08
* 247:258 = 0.00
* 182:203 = 0.00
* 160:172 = -0.01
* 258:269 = 0.00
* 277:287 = 0.07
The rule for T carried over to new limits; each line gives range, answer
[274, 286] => 3.07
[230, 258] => 3.32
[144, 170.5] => 3.48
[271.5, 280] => 3.12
